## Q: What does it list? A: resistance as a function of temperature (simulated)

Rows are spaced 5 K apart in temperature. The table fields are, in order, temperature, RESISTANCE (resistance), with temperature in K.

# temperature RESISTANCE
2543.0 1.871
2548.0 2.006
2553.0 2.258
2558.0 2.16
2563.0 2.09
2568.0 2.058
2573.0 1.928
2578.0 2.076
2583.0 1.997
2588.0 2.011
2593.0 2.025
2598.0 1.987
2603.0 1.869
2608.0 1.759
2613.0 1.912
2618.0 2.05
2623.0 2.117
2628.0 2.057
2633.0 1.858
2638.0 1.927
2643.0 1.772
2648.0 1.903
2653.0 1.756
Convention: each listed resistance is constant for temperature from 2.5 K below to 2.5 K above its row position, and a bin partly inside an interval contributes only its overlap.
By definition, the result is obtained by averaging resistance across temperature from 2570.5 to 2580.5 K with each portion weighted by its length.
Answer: 2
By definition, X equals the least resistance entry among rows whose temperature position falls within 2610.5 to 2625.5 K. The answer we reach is 1.912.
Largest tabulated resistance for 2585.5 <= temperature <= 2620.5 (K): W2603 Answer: 2.05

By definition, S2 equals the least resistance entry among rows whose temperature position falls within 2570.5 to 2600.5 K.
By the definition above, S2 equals 1.928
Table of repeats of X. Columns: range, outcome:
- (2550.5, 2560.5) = 2.16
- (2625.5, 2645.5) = 1.772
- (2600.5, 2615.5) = 1.759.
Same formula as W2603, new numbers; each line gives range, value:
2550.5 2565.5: 2.258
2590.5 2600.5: 2.025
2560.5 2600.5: 2.09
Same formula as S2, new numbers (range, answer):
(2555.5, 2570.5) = 2.058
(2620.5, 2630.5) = 2.057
